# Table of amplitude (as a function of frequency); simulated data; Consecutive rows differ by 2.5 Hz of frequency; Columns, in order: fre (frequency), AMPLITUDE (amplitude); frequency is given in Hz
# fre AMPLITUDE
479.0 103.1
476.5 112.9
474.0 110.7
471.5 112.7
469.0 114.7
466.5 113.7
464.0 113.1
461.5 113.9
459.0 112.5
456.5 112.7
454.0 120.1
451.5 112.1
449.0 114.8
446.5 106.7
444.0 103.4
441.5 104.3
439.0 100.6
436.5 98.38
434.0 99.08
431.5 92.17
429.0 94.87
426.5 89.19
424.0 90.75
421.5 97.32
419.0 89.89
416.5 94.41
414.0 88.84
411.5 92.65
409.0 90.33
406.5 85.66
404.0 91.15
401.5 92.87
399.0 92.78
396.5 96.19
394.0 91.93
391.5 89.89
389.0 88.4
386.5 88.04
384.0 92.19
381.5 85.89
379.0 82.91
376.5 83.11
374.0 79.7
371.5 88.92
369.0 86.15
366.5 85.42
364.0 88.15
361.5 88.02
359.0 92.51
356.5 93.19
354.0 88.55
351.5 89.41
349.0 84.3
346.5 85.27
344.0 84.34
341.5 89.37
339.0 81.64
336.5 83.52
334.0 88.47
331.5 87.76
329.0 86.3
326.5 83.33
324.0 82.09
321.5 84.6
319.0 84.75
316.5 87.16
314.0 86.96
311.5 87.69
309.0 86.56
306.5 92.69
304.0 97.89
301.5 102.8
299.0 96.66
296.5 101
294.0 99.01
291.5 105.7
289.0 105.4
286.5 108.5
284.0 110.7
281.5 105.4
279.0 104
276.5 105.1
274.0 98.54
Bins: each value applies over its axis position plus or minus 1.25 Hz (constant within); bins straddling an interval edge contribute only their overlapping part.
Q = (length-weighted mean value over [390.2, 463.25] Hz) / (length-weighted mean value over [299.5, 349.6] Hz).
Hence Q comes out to 1.1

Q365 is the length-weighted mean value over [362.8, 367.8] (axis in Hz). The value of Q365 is 86.8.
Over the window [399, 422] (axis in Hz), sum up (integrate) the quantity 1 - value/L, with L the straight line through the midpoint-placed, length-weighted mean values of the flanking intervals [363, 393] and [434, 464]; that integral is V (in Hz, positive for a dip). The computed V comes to 1.3 Hz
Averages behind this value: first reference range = 86.6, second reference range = 109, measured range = 91.3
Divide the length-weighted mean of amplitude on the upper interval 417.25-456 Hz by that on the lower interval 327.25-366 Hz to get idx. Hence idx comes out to 1.16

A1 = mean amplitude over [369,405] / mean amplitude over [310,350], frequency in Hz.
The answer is 1.0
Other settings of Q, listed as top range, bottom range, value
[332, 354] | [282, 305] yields 0.83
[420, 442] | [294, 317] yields 1.02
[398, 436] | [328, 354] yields 1.07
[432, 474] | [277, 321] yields 1.12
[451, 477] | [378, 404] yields 1.26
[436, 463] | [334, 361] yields 1.25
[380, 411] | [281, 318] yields 0.92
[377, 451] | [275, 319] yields 0.95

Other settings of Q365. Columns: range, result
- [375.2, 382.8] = 84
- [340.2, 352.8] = 86.5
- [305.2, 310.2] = 89.7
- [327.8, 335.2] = 87.5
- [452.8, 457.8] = 116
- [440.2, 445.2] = 104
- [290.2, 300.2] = 101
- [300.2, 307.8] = 97.7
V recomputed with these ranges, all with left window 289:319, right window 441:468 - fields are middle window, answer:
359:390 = 4.9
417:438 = 2.8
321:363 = 5.3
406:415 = 1.4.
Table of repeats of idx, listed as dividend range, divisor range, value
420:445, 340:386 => 1.11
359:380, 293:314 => 0.90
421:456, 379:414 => 1.13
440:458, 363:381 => 1.30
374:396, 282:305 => 0.85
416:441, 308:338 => 1.11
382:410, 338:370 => 1.04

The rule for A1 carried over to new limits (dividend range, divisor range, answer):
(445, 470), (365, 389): 1.32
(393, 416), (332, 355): 1.06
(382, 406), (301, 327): 1.03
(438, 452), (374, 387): 1.25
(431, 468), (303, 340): 1.25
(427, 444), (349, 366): 1.10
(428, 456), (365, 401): 1.19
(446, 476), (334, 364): 1.30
